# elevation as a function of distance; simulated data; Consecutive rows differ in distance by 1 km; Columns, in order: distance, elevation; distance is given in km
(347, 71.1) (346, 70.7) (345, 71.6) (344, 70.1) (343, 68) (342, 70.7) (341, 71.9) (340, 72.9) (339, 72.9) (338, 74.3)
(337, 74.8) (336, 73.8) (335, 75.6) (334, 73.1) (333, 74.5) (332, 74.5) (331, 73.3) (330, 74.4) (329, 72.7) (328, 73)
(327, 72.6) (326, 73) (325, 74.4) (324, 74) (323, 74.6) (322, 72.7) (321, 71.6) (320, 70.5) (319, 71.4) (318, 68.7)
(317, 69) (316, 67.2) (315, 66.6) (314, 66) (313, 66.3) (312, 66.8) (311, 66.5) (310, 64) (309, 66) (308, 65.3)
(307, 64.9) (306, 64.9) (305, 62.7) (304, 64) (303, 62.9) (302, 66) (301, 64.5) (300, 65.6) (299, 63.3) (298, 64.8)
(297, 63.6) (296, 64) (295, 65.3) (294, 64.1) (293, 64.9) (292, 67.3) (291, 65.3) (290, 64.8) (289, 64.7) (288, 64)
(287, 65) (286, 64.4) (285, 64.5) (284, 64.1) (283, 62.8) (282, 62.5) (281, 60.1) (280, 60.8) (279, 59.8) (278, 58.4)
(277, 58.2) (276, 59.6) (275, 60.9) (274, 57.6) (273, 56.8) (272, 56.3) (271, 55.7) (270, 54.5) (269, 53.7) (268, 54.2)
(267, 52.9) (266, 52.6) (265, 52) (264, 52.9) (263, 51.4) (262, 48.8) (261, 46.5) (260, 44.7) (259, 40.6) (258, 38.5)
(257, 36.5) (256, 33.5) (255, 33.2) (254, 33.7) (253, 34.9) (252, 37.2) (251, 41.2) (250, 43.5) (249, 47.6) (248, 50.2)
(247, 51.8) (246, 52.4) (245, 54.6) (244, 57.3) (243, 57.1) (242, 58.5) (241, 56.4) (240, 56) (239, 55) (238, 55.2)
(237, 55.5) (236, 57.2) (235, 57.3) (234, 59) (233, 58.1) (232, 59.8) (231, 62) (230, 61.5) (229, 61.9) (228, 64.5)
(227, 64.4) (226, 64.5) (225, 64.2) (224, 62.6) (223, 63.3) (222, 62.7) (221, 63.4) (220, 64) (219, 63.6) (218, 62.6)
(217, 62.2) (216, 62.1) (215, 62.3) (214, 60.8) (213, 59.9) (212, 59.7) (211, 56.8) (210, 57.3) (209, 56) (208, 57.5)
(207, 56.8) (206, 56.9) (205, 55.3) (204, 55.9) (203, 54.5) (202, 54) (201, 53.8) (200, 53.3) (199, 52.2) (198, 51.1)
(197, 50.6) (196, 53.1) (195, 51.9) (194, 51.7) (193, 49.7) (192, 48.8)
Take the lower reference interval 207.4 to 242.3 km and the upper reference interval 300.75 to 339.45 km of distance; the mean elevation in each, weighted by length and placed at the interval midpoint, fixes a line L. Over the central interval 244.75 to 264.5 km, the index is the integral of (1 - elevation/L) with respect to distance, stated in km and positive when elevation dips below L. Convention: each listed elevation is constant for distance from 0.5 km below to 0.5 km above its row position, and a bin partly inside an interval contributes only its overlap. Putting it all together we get 6.15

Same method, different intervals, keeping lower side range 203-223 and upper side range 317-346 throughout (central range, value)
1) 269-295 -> 2.3 km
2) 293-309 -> 1.1 km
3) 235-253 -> 3.2 km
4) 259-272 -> 2.8 km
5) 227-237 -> 0.3 km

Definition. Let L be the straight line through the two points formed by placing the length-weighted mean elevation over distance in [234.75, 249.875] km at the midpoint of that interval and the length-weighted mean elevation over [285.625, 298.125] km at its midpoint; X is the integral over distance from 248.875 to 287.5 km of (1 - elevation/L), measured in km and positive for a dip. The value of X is 5.5 km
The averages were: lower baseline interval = 54.5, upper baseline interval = 64.8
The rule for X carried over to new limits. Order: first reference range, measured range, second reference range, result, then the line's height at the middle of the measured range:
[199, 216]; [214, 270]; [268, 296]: 4.8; 58.9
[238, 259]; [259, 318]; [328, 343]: -2.2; 58.8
